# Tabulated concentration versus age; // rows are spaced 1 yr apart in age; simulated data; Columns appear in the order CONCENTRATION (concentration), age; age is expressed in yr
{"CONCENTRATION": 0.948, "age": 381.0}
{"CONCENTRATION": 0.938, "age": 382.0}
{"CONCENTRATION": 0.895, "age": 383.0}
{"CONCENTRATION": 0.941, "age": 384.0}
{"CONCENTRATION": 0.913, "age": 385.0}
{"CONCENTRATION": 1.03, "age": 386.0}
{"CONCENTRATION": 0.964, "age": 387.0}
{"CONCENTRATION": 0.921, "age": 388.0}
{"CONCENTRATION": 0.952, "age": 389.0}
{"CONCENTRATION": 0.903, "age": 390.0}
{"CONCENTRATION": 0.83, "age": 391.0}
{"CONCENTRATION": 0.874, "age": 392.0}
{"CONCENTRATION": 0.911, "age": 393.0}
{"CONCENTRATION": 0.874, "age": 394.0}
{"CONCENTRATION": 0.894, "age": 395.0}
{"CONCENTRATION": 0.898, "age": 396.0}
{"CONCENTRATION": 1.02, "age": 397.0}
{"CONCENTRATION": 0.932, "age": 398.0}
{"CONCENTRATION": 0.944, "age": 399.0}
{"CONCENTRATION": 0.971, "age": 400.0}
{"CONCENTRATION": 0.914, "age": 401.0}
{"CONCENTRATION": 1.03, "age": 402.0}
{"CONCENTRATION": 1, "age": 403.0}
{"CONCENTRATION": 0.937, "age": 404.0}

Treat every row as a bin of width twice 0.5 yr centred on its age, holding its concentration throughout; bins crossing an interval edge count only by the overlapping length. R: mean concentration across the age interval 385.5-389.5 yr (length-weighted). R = 0.967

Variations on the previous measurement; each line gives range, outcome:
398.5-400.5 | 0.958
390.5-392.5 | 0.852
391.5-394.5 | 0.886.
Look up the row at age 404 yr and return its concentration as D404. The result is 0.937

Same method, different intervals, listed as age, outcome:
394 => 0.874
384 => 0.941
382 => 0.938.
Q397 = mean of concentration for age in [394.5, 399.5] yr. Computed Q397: 0.938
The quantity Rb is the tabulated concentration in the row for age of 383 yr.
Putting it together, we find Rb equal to 0.895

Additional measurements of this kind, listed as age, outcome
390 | 0.903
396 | 0.898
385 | 0.913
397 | 1.02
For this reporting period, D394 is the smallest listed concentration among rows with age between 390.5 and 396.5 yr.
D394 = 0.83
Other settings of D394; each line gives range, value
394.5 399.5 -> 0.894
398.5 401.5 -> 0.914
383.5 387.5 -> 0.913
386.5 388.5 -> 0.921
